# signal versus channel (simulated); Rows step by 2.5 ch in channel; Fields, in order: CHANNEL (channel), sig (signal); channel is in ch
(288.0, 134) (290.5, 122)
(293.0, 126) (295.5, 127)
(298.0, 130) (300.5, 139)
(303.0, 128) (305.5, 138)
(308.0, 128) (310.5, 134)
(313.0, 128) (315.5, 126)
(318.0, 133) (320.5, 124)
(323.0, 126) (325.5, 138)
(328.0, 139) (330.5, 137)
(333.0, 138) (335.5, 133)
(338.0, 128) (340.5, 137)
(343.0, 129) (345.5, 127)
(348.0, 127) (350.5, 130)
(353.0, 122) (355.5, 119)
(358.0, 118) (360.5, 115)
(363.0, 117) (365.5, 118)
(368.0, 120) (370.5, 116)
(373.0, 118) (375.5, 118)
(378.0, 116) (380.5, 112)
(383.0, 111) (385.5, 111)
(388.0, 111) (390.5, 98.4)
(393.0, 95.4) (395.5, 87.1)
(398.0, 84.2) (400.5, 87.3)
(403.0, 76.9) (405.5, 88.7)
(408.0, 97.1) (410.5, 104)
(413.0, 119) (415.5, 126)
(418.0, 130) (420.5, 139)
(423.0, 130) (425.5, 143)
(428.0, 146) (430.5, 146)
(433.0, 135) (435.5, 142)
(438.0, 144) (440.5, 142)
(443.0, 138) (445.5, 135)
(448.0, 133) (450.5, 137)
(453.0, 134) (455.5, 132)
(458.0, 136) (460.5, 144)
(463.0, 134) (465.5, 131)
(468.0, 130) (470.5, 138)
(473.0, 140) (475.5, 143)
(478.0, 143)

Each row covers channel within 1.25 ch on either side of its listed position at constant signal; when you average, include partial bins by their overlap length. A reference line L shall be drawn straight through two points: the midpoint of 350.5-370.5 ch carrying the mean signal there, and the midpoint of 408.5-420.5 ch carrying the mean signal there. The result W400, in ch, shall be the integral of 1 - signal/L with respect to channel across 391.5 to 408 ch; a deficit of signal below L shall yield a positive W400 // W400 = 4.5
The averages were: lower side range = 119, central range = 87.6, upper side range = 120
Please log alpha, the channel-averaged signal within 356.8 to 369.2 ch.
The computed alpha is 118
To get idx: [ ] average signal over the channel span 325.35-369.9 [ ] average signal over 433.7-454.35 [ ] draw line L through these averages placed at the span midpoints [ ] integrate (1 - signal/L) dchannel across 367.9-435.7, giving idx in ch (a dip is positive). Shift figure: 9.8 ch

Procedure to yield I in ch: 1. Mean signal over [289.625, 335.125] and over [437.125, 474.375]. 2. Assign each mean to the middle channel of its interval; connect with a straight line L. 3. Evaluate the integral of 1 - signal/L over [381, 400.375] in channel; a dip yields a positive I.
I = 5.00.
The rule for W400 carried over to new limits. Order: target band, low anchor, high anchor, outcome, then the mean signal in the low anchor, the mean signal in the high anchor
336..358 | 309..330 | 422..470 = 0.91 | 131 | 138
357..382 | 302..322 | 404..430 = 1.81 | 130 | 123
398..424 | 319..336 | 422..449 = 5.63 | 134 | 140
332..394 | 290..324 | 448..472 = 5.66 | 129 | 135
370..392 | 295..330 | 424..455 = 3.83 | 132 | 139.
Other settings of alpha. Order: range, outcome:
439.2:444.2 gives 140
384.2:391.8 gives 107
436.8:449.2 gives 138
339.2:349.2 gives 130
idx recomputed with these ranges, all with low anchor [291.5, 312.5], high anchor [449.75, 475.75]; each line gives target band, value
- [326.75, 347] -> -0.2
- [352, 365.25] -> 1.5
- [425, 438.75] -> -0.8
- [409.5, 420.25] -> 1.0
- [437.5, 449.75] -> -0.2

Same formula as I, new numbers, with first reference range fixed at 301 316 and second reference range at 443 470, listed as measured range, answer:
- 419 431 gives -0.6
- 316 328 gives 0.0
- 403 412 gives 2.6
